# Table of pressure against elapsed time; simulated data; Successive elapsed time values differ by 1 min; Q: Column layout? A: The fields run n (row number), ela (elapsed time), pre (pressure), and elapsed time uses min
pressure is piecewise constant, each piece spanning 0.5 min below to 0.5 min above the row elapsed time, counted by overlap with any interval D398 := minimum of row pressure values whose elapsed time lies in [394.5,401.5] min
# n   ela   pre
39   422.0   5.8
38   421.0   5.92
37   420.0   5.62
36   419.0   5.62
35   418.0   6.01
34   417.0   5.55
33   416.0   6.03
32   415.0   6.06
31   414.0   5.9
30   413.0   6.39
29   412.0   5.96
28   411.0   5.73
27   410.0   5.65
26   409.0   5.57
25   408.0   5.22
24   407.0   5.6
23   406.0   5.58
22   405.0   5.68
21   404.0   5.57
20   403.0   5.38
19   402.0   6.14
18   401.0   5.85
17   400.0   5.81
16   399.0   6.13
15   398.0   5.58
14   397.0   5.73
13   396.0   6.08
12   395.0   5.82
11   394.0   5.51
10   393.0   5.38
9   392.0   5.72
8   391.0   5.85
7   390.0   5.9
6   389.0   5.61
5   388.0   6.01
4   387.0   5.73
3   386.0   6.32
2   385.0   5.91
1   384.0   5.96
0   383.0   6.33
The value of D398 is 5.58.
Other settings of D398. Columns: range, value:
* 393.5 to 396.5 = 5.51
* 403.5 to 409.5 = 5.22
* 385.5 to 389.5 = 5.61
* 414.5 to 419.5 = 5.55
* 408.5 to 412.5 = 5.57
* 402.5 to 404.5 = 5.38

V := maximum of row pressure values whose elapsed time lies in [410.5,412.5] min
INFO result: 5.96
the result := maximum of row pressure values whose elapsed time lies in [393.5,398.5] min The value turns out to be 6.08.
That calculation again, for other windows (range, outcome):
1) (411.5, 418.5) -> 6.39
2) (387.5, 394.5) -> 6.01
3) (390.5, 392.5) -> 5.85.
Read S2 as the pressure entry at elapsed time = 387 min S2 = 5.73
